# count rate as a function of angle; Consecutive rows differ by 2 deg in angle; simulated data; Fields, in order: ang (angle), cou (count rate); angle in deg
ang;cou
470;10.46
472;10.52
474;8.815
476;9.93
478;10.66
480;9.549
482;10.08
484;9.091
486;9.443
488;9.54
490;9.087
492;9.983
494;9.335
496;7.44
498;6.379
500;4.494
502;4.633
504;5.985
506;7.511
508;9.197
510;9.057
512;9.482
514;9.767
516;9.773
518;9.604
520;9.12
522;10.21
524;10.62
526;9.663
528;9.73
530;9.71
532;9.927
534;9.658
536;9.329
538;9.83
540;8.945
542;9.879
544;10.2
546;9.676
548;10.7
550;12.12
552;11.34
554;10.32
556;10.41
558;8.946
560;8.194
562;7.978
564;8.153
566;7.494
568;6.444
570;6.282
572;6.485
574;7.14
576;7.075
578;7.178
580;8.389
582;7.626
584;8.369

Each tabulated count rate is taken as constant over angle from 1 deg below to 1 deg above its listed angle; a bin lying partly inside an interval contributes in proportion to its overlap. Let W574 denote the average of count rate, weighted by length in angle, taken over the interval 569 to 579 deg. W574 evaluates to 6.83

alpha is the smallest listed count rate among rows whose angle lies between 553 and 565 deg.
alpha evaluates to 7.978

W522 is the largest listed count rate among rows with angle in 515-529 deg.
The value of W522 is 10.62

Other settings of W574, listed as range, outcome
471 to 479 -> 9.98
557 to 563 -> 8.37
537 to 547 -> 9.71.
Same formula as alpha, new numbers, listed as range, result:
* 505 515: 7.511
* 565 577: 6.282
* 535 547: 8.945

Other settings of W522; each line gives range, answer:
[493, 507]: 9.335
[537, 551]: 12.12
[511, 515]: 9.767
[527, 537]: 9.927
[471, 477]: 10.52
